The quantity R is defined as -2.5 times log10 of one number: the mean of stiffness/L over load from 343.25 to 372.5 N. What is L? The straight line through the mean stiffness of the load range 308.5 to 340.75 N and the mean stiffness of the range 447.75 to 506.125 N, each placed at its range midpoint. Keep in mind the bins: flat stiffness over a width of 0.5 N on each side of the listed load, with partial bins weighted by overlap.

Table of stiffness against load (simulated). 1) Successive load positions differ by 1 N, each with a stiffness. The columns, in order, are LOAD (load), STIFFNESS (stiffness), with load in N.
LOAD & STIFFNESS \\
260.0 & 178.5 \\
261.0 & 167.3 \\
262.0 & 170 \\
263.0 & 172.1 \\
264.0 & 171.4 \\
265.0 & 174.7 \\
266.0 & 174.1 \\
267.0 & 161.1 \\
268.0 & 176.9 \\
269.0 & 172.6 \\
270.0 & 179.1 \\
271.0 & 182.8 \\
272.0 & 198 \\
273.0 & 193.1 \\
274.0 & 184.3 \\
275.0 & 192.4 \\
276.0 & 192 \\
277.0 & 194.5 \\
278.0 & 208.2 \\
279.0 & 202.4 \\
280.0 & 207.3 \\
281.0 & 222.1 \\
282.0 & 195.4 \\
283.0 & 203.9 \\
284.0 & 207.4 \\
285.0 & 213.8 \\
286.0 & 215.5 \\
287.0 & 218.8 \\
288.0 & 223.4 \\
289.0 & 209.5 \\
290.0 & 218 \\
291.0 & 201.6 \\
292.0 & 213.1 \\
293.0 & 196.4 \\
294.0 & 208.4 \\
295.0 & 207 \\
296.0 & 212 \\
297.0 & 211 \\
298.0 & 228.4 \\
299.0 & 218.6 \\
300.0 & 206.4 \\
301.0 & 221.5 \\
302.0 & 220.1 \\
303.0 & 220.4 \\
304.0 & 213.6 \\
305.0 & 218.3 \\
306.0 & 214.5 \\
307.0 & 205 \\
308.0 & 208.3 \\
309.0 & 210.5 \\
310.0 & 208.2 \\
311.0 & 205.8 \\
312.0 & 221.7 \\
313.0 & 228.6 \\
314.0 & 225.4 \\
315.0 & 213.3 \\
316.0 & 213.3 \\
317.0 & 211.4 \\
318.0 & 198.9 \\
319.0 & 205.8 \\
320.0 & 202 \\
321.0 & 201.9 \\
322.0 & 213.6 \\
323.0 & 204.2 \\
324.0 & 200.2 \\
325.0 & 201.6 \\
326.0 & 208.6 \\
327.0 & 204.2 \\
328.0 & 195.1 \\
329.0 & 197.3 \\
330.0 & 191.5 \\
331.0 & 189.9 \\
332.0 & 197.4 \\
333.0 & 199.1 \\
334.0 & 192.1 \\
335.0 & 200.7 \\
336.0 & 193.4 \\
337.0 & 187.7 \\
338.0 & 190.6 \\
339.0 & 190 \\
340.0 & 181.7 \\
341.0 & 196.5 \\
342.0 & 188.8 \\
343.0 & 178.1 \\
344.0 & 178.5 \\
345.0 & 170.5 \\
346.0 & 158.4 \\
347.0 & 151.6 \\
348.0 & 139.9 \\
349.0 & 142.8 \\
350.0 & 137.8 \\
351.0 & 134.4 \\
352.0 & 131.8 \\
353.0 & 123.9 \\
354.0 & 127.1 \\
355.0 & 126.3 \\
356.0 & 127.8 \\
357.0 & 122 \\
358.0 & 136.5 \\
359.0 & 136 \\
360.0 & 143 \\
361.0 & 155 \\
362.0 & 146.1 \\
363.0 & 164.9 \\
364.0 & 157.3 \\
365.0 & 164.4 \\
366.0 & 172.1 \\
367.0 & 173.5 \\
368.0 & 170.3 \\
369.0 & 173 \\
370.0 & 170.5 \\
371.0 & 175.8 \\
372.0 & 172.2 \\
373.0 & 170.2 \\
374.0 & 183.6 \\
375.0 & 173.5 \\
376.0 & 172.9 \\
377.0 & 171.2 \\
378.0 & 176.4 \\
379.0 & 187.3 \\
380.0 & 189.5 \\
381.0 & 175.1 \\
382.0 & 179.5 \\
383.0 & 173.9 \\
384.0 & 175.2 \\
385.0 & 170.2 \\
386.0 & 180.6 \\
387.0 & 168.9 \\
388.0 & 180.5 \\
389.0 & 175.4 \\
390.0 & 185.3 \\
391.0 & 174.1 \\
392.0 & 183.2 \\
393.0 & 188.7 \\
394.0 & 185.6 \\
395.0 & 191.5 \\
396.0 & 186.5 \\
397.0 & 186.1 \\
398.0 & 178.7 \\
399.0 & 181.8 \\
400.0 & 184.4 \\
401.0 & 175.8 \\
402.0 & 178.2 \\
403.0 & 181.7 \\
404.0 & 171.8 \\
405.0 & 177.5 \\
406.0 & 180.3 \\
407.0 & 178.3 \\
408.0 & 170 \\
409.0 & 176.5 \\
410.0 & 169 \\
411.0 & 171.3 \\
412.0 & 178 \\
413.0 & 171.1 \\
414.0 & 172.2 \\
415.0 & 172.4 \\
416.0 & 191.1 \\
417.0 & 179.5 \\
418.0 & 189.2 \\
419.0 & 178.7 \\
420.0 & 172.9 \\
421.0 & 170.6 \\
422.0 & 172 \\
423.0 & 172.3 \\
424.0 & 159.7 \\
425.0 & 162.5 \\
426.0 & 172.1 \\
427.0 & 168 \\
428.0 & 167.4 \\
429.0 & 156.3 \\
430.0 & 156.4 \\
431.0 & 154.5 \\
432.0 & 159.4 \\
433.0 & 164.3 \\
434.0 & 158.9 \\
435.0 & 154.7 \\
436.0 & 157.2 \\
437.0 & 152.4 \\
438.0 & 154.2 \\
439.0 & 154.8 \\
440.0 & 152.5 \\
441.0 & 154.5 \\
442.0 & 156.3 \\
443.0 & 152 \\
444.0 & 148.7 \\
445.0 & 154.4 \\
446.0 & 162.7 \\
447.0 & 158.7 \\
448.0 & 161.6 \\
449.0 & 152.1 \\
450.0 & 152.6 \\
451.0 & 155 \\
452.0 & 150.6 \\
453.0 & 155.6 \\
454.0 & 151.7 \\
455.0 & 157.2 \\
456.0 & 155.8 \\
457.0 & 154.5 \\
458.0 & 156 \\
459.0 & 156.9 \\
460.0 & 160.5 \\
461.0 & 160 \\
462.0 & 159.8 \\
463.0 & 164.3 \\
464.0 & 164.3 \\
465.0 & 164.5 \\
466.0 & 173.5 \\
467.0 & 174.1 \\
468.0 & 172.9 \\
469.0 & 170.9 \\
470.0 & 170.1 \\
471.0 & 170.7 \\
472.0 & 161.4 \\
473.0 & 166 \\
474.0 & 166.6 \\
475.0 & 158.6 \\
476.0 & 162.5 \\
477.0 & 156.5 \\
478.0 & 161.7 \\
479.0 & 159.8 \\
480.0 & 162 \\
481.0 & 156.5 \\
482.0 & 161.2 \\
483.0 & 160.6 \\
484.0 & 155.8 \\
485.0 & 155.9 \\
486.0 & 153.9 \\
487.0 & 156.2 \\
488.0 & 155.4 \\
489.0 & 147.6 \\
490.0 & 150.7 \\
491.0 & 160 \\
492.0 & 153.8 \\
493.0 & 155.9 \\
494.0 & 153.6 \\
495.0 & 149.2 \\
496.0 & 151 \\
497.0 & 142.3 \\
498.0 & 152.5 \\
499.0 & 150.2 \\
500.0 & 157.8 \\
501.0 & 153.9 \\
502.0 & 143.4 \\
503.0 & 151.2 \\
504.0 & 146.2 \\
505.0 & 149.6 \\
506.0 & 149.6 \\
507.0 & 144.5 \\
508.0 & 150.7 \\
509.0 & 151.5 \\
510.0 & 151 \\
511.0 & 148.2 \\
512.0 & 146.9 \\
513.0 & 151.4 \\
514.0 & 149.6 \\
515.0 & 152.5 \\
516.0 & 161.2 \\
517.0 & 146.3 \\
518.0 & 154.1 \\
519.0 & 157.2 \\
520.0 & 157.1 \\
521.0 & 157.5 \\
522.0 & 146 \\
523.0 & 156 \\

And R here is 0.26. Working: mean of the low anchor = 203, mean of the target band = 151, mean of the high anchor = 158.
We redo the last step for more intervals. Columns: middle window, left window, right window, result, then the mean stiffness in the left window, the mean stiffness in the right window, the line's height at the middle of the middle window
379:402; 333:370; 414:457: -0.124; 161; 162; 161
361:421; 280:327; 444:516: 0.047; 211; 157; 184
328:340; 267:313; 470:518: 0.010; 206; 154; 195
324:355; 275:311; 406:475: 0.120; 210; 164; 196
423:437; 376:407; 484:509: 0.055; 180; 152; 169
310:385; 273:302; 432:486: 0.081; 208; 159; 191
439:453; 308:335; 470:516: 0.092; 205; 155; 169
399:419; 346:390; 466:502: -0.115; 160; 159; 160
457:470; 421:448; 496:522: -0.058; 159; 151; 156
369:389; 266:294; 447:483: 0.016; 199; 161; 179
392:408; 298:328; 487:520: 0.015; 211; 151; 184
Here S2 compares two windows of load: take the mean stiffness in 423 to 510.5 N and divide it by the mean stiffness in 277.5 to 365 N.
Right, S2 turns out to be 0.8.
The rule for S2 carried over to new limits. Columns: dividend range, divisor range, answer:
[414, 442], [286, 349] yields 0.82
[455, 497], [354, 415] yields 0.94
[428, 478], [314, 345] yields 0.81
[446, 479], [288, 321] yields 0.76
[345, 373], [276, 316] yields 0.71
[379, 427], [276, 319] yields 0.84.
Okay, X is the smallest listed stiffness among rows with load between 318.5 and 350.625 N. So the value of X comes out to 137.8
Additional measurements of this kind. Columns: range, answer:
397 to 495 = 147.6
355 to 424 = 122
